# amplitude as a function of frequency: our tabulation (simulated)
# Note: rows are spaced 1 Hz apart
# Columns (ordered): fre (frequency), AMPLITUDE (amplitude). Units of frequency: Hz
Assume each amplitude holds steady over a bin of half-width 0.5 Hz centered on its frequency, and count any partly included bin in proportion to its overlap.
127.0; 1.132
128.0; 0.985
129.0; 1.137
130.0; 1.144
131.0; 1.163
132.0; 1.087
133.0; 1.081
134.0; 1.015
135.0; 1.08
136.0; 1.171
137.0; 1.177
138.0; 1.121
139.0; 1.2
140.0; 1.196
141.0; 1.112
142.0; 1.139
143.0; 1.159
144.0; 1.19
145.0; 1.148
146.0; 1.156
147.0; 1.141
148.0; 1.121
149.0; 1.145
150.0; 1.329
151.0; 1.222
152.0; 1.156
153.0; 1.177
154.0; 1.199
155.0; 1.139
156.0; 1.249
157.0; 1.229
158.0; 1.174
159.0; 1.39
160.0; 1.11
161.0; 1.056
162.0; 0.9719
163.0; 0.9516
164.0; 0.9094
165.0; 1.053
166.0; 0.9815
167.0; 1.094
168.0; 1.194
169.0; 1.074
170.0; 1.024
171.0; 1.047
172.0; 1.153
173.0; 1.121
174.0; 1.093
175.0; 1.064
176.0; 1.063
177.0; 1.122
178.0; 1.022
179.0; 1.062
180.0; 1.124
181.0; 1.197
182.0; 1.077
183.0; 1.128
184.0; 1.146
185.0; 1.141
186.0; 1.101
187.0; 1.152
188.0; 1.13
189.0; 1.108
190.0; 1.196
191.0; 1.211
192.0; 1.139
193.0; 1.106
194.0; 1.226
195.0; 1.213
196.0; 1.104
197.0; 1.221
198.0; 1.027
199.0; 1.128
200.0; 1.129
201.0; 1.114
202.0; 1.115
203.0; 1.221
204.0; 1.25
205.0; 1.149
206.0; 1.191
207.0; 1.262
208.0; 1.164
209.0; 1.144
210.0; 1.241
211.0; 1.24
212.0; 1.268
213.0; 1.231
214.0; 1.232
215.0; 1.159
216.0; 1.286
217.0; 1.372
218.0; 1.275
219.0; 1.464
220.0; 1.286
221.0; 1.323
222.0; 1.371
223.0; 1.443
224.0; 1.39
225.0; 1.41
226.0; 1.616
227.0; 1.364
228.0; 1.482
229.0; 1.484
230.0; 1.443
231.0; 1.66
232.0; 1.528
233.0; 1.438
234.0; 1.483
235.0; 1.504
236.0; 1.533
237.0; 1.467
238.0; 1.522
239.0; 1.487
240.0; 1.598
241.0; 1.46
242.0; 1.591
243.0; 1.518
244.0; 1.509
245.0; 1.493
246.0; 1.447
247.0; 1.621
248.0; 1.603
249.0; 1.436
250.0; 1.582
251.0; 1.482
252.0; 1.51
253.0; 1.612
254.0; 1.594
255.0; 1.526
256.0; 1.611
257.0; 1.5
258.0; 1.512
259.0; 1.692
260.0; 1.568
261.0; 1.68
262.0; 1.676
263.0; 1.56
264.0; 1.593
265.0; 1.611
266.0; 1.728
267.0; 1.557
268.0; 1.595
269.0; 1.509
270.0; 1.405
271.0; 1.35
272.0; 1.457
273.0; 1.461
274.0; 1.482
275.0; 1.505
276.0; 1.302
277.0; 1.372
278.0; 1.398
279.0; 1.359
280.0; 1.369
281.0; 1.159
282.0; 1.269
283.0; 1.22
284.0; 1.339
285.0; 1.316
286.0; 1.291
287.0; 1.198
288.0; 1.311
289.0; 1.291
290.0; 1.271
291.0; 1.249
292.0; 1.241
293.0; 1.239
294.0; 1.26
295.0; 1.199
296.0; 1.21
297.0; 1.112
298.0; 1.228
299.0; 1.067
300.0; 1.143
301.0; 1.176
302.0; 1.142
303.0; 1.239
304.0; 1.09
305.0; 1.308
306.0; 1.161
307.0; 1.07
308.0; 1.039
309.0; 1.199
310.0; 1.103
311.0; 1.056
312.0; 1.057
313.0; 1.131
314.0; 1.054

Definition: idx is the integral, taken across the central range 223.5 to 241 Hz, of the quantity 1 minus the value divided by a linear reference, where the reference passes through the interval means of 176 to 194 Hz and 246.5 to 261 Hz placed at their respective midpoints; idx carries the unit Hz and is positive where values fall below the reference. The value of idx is -0.8 Hz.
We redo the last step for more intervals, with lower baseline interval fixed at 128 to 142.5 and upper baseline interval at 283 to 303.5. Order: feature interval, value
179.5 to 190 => 0.21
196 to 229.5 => -2.75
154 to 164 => 0.07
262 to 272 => -2.80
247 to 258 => -3.19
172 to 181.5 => 0.43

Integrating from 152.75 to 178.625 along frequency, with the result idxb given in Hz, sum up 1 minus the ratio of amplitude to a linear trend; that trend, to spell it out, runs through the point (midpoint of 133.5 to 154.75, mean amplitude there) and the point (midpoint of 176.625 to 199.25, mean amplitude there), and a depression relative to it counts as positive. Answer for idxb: 1.03 Hz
